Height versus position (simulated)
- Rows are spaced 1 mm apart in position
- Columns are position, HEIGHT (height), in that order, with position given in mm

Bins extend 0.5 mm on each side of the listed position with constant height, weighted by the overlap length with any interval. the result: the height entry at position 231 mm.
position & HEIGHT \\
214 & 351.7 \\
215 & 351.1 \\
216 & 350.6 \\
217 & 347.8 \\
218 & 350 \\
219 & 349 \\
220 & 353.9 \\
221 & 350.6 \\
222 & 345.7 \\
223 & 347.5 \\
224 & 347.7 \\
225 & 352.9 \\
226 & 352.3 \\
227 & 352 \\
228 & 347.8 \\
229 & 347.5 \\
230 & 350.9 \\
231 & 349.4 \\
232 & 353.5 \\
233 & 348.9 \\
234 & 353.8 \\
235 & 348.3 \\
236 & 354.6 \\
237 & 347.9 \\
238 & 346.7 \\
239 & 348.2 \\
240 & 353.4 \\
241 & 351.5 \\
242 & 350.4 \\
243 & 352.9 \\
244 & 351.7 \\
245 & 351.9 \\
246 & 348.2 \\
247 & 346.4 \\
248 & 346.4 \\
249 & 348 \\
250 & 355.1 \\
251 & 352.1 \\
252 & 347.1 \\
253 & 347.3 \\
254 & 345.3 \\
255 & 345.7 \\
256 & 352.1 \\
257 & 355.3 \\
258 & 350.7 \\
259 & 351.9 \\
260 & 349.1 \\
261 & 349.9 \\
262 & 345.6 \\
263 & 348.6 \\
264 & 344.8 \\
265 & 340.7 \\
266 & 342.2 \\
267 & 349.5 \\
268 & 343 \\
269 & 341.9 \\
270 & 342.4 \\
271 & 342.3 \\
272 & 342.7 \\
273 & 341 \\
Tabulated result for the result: 349.4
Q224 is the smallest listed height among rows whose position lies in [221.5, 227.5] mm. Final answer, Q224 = 345.7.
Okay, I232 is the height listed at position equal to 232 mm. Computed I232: 353.5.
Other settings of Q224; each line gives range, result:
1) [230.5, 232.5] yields 349.4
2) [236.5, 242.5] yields 346.7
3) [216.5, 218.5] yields 347.8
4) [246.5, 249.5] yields 346.4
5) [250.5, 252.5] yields 347.1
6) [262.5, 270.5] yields 340.7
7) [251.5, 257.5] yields 345.3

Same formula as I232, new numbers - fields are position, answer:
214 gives 351.7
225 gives 352.9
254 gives 345.3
